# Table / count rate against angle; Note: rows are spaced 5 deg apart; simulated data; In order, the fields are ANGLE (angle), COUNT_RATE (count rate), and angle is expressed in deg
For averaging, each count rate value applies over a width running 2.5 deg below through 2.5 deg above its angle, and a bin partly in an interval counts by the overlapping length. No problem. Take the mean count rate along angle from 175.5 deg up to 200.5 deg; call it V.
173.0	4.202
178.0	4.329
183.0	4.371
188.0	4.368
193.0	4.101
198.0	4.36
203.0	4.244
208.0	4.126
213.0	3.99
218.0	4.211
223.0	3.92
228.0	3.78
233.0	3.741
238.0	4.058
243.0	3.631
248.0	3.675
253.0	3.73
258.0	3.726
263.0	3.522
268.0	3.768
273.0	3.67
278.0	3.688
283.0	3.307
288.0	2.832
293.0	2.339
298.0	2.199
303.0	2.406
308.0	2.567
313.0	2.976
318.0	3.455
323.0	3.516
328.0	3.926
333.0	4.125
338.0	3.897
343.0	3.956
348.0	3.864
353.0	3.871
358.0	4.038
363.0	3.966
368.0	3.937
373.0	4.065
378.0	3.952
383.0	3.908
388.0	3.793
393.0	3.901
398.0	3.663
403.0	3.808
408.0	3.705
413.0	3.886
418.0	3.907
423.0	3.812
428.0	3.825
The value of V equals 4.31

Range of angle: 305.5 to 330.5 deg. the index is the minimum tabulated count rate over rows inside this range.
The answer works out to 2.567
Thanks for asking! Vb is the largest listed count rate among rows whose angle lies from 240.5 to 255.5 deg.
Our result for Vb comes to 3.73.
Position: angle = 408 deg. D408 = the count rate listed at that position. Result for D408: 3.705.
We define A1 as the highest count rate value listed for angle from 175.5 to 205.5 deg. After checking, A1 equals 4.371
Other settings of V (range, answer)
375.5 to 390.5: 3.88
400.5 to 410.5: 3.76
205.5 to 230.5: 4.01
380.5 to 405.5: 3.81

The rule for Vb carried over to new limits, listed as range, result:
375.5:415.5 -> 3.952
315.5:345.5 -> 4.125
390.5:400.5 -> 3.901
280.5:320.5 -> 3.455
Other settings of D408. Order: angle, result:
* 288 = 2.832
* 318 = 3.455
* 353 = 3.871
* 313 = 2.976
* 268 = 3.768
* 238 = 4.058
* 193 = 4.101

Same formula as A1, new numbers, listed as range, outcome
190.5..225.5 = 4.36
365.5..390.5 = 4.065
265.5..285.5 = 3.768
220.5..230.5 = 3.92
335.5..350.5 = 3.956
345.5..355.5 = 3.871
